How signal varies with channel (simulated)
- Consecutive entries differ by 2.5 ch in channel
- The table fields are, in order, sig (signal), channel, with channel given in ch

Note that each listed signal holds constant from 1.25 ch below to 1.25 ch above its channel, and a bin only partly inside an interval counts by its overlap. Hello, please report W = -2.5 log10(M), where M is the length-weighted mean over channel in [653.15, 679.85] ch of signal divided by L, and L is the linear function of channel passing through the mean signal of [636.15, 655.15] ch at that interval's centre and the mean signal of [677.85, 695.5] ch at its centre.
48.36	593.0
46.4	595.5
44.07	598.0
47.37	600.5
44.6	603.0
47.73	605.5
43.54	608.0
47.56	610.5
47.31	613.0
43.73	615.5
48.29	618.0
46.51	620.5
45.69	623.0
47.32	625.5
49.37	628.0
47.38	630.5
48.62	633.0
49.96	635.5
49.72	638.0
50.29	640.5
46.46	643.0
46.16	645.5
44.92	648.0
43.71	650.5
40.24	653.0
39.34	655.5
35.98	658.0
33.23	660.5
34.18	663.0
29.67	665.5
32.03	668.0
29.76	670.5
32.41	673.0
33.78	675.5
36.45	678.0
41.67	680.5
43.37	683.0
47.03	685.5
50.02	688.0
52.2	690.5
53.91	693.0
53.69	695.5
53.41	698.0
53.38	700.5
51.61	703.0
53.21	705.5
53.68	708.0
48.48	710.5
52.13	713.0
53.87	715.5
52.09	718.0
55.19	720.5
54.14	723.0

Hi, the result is 0.34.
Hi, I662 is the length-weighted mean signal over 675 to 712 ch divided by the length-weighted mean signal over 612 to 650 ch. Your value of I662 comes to 1.03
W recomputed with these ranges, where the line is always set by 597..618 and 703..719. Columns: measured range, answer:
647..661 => 0.219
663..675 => 0.495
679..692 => 0.086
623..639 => -0.026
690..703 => -0.040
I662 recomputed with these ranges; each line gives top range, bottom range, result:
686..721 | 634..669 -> 1.27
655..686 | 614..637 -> 0.75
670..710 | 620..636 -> 0.97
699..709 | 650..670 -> 1.49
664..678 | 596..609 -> 0.70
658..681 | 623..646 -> 0.69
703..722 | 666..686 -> 1.44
